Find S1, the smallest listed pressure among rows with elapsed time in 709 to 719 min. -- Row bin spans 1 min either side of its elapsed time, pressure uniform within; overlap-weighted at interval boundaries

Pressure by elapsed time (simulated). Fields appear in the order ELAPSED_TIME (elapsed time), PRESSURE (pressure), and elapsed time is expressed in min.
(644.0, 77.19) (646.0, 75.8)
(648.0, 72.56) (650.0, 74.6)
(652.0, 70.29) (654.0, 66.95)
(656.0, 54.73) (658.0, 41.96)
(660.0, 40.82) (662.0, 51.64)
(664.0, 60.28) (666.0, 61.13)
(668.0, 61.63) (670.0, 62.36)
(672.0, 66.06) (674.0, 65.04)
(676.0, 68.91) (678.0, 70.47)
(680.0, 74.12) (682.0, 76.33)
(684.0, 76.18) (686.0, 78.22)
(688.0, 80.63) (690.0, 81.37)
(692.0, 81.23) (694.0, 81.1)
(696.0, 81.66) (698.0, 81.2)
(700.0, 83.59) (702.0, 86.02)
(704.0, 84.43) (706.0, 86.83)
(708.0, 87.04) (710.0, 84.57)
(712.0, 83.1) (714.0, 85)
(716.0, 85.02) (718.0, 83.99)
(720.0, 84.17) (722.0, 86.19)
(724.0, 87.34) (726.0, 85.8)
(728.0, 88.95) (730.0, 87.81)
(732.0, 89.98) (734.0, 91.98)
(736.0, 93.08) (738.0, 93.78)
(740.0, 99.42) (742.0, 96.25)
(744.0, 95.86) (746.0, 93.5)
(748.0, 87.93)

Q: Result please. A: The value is 83.1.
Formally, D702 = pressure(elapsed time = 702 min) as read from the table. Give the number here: 86.02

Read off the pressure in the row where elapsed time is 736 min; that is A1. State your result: 93.08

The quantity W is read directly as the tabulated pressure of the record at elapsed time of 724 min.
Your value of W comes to 87.34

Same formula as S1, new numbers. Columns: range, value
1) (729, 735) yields 87.81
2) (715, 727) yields 83.99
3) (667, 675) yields 61.63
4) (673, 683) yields 65.04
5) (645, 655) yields 66.95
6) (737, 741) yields 93.78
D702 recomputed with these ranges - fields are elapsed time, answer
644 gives 77.19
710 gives 84.57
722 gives 86.19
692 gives 81.23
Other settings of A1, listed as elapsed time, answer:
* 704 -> 84.43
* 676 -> 68.91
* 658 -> 41.96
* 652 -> 70.29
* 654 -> 66.95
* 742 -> 96.25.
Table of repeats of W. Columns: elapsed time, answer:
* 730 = 87.81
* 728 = 88.95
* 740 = 99.42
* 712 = 83.1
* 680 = 74.12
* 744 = 95.86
